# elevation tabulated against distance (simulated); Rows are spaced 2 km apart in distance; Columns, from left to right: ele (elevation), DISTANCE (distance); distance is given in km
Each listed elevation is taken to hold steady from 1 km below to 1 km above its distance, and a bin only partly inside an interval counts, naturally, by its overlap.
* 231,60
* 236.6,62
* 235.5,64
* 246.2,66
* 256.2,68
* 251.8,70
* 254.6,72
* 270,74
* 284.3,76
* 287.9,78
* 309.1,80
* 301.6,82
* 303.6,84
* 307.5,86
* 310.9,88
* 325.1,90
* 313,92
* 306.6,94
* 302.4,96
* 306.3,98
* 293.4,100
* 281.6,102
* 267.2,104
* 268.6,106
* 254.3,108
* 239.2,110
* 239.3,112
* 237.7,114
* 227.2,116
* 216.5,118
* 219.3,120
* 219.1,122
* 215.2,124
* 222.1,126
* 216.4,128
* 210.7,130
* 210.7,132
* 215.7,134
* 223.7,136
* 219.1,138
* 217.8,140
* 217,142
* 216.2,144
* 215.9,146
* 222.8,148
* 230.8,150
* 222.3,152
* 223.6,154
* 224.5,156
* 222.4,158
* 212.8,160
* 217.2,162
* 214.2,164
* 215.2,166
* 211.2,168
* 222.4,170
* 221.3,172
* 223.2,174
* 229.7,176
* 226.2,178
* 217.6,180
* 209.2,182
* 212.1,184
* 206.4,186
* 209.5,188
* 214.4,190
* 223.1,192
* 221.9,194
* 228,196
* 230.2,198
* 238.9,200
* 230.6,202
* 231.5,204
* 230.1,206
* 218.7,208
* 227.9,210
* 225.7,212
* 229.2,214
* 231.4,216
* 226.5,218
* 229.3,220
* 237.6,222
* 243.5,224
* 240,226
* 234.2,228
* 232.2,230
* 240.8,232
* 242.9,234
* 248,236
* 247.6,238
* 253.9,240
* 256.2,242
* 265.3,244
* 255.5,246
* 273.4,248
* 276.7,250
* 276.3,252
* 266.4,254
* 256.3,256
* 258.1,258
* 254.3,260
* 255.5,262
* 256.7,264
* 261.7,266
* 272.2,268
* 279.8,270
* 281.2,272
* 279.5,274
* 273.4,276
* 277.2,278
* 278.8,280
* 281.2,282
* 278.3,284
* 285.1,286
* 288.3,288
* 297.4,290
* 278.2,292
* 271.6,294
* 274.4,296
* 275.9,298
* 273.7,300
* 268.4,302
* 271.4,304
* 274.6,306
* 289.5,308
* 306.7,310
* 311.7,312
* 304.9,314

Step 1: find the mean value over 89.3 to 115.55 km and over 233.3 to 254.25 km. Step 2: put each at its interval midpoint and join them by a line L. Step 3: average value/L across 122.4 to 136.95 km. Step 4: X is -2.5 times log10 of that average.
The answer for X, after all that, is 0.26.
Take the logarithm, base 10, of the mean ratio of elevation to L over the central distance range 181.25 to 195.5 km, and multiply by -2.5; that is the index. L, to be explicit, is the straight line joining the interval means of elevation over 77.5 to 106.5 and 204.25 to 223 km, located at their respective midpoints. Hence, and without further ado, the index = 0.14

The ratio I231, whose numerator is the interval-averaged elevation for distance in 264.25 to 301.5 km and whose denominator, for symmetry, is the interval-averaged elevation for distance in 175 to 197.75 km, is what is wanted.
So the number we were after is 1.27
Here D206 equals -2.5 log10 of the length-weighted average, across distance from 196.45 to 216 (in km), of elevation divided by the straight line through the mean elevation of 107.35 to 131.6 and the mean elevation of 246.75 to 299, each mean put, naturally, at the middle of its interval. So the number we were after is 0.10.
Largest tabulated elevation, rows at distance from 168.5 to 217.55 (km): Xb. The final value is 238.9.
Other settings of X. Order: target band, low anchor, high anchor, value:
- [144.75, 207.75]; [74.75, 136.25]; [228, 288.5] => 0.19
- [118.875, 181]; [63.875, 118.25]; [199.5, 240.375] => 0.17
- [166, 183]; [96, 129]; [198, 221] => 0.08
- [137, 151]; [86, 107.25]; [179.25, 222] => 0.20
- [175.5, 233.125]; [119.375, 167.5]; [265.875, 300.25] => 0.08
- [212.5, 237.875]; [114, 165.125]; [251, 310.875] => 0.07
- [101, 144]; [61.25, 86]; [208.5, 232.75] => 0.13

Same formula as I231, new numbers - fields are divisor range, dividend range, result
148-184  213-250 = 1.11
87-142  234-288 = 1.07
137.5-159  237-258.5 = 1.19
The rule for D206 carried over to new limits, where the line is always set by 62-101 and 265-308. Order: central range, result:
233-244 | 0.12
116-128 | 0.28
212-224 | 0.21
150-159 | 0.25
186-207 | 0.24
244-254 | 0.04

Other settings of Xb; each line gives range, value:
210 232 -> 243.5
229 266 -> 276.7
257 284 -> 281.2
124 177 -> 230.8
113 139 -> 237.7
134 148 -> 223.7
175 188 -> 229.7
